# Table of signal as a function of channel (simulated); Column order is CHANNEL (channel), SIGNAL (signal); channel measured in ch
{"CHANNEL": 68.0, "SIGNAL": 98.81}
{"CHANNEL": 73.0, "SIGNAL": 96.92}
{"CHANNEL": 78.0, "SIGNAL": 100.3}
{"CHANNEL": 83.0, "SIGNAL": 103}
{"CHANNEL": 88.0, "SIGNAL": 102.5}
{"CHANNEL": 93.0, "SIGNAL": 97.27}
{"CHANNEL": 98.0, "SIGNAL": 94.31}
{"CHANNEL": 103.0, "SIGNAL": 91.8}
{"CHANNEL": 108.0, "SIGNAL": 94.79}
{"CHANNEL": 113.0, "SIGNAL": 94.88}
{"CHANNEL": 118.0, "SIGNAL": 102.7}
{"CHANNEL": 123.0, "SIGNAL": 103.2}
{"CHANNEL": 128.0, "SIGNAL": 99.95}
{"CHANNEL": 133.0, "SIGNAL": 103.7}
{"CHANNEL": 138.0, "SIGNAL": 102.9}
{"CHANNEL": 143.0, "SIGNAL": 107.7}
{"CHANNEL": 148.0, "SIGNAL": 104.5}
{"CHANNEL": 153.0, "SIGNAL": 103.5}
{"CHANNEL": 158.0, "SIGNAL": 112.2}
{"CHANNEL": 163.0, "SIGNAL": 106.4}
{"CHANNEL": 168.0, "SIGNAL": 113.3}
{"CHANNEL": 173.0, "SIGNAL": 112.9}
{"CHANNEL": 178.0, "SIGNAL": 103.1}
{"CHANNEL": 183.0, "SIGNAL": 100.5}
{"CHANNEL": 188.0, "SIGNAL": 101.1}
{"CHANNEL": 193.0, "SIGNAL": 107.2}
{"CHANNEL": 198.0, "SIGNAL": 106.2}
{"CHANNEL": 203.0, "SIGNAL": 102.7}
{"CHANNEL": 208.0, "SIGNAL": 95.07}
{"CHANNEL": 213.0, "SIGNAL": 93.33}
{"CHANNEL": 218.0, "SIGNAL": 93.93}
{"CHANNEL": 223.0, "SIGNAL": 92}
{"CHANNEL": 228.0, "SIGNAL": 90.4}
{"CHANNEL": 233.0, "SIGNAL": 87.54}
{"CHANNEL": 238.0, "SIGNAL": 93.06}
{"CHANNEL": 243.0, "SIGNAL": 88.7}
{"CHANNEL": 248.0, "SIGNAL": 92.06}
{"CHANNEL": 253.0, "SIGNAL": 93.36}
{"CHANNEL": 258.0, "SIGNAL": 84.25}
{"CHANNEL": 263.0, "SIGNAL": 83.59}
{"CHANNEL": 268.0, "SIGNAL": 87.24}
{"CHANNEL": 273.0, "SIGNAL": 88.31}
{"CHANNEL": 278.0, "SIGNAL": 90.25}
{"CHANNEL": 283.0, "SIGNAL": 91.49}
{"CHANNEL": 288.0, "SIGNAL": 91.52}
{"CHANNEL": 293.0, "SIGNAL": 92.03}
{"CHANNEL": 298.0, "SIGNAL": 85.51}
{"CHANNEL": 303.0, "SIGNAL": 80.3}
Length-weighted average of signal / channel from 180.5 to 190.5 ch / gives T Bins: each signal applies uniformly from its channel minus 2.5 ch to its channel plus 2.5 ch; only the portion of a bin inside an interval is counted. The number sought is 101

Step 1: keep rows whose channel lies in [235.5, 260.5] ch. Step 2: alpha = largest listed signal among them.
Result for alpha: 93.36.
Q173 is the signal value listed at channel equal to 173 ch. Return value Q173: 112.9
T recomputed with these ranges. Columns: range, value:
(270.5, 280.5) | 89.3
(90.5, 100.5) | 95.8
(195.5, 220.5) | 98.2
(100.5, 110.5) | 93.3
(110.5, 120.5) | 98.8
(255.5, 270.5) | 85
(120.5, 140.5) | 102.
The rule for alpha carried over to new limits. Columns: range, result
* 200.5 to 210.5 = 102.7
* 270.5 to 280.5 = 90.25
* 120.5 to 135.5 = 103.7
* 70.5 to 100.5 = 103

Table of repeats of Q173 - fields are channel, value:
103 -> 91.8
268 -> 87.24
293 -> 92.03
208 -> 95.07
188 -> 101.1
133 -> 103.7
